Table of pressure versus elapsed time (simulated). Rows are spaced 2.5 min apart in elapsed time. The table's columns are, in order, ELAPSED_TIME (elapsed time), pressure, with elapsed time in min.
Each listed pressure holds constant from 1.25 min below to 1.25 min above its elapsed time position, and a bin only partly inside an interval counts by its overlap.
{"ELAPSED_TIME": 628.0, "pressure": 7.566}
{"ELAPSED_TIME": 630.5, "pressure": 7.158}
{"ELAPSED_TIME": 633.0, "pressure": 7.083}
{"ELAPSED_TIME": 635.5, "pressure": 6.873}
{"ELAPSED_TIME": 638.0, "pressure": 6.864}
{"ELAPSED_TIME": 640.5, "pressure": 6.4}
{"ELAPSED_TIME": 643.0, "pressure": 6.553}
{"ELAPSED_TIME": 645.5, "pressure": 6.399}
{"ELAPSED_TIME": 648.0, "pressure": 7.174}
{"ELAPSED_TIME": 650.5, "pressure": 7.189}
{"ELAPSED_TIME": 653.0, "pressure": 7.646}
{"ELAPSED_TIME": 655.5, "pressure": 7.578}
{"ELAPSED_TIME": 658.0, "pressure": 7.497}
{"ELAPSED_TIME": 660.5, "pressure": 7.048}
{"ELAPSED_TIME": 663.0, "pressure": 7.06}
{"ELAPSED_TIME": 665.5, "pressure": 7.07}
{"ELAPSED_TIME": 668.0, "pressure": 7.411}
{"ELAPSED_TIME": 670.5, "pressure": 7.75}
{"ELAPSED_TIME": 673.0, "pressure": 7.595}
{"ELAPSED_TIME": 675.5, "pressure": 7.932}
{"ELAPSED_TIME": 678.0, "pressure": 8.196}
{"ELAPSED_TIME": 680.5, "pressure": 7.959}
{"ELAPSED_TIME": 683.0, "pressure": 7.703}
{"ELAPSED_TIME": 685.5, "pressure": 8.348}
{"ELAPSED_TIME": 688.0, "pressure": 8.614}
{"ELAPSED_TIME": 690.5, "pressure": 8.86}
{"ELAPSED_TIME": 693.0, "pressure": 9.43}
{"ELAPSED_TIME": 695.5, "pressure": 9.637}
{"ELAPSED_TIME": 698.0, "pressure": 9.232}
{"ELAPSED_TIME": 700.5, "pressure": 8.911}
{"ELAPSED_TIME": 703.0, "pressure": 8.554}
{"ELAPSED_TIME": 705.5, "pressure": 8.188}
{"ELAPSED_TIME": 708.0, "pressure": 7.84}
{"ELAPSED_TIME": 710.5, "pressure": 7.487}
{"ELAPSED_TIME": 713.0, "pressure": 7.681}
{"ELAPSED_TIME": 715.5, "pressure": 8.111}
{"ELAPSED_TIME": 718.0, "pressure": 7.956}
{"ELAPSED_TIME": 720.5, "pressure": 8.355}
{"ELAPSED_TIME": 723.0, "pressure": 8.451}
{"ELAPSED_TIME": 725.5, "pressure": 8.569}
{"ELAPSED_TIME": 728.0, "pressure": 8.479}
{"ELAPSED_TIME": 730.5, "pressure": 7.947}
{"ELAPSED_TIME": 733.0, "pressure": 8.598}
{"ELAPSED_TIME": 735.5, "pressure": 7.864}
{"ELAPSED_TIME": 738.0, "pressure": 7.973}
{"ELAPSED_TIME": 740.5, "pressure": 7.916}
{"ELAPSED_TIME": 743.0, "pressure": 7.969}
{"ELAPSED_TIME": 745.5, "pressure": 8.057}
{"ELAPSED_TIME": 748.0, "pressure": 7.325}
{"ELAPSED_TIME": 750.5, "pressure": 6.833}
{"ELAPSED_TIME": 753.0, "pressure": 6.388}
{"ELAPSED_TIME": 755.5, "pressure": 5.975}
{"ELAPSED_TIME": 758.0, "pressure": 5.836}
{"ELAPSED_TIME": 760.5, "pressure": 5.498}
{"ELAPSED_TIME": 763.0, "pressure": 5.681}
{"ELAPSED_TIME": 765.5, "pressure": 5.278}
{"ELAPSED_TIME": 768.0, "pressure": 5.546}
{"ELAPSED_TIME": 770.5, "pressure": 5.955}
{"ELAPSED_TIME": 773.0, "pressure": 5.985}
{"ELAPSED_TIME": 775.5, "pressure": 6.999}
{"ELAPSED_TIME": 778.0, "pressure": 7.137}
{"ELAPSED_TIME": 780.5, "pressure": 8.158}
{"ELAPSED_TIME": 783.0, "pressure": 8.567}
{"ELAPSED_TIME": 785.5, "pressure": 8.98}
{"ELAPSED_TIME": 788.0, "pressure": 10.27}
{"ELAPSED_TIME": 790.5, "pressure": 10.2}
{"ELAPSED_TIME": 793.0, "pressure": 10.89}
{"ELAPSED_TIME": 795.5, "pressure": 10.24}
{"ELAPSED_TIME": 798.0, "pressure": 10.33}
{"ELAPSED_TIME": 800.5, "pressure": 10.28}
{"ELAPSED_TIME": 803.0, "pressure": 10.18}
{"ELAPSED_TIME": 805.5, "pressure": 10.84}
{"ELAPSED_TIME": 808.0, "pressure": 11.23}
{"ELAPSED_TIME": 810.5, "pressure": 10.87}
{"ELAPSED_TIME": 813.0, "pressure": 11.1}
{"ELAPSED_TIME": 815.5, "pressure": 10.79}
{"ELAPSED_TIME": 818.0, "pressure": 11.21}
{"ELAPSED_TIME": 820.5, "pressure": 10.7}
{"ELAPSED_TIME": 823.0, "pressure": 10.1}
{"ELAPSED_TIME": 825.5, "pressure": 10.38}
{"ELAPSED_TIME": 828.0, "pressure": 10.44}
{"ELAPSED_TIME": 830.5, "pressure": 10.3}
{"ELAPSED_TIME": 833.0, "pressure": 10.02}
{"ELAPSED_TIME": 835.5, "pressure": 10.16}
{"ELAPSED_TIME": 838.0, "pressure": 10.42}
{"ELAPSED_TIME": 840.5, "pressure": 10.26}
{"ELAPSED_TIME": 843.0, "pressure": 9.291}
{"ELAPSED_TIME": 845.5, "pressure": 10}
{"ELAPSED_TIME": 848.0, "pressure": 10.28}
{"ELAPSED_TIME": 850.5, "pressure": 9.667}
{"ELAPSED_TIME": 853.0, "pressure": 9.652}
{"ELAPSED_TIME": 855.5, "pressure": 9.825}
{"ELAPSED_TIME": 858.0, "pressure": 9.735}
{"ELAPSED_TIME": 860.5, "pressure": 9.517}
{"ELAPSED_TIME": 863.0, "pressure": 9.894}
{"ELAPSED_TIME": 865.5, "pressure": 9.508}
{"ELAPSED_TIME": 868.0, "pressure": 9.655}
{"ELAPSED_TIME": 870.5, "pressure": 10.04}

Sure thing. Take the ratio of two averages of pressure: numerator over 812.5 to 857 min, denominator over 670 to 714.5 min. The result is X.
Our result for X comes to 1.2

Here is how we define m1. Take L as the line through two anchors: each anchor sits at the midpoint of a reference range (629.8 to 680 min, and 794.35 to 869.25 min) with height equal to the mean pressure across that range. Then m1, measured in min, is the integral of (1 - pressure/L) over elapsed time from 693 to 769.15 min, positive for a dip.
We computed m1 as 7.4 min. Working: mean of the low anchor 7.24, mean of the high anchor 10.2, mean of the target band 7.64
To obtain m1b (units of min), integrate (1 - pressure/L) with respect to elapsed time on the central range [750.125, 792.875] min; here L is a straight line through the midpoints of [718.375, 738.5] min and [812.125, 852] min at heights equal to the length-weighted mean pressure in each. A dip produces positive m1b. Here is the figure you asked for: 9.5 min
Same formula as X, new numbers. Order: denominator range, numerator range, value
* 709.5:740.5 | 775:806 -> 1.17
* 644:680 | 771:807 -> 1.24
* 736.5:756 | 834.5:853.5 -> 1.35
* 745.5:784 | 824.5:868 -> 1.53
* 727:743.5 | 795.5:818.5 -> 1.32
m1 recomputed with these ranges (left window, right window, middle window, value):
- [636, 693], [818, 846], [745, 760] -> 3.92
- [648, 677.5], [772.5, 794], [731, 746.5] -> 0.26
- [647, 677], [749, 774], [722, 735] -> -3.98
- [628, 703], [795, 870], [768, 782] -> 3.89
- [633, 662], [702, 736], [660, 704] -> -3.61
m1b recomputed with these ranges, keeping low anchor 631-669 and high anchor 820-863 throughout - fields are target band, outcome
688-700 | -2.3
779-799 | -1.0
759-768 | 3.4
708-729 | 0.0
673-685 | -0.7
